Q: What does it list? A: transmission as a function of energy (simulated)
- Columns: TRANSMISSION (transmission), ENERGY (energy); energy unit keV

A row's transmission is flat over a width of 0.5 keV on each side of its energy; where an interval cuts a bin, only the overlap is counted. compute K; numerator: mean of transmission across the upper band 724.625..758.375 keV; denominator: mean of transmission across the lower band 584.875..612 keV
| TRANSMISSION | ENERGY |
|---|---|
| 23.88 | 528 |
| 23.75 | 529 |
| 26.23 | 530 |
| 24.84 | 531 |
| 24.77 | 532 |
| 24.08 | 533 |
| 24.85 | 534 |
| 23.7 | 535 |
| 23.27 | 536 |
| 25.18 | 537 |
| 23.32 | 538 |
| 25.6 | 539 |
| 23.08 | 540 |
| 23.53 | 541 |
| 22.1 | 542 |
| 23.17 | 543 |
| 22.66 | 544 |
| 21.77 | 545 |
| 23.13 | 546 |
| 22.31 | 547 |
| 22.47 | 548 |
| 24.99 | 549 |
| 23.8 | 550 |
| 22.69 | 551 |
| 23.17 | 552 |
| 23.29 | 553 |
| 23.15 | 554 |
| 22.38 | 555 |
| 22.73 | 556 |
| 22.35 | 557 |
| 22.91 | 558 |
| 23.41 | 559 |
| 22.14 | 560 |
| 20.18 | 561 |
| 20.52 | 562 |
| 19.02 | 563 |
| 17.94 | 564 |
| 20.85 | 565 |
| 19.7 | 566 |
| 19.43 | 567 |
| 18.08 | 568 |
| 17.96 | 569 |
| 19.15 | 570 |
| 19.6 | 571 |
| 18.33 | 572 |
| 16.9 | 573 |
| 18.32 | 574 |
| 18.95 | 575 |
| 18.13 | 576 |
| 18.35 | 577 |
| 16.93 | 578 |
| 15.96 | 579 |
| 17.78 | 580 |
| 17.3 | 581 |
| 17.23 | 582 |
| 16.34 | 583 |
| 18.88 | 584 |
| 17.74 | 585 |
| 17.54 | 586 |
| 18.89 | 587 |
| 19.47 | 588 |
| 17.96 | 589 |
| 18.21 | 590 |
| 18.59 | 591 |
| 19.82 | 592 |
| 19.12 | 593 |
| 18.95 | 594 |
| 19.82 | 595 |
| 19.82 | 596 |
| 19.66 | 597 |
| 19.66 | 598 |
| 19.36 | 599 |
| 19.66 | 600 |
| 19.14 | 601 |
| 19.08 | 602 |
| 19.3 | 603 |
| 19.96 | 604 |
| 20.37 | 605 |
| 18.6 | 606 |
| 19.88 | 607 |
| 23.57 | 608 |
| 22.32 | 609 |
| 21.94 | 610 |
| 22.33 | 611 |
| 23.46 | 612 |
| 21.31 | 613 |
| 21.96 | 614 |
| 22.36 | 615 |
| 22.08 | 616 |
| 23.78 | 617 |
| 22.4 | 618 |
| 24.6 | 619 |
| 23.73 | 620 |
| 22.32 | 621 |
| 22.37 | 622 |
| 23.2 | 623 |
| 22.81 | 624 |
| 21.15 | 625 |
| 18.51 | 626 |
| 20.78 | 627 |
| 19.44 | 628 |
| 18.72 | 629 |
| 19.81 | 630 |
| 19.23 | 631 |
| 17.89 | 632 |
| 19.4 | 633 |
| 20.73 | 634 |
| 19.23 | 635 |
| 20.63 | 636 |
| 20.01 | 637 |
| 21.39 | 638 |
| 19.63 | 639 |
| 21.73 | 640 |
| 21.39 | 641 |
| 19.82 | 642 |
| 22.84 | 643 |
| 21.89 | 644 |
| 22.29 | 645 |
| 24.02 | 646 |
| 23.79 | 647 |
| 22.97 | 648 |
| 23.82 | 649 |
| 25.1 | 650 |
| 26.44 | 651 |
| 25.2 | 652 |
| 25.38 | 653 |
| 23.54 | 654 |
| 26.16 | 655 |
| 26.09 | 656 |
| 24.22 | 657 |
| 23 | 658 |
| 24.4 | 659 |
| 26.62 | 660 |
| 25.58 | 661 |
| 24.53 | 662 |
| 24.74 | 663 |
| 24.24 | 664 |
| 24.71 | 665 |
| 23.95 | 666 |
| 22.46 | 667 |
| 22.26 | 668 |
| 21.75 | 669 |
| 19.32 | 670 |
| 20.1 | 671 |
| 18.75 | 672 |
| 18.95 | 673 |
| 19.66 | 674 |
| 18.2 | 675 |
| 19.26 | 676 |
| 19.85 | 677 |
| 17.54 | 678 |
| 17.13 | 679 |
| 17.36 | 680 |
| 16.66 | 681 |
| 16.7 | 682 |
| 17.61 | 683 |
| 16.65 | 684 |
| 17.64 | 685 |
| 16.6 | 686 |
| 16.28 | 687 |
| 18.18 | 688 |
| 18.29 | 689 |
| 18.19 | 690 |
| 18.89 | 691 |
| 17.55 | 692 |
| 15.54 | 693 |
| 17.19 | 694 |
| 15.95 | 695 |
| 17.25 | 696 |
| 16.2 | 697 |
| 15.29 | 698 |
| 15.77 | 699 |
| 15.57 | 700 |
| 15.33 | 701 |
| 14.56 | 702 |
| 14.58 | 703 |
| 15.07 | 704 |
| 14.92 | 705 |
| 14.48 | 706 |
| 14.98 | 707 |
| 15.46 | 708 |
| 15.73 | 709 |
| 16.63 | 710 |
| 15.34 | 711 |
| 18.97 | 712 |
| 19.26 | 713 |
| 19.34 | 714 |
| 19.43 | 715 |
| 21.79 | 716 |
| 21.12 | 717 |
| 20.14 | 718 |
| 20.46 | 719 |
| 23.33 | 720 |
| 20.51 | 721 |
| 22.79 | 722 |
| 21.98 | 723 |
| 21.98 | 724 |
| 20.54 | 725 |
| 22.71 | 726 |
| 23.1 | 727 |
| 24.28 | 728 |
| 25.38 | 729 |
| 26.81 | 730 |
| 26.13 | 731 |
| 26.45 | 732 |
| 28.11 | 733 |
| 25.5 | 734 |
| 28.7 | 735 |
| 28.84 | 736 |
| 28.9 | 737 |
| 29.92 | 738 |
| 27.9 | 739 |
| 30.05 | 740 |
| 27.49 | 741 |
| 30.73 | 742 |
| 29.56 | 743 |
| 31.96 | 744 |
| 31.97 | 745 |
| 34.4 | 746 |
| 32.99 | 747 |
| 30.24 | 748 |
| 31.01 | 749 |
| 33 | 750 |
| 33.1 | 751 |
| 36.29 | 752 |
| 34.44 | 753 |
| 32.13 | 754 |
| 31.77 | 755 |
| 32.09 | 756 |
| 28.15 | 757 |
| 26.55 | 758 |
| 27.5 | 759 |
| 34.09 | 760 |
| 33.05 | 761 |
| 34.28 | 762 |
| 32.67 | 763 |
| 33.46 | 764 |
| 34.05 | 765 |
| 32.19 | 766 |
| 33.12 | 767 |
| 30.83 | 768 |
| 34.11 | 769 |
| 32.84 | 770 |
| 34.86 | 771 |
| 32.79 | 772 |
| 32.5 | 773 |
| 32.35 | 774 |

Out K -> 1.48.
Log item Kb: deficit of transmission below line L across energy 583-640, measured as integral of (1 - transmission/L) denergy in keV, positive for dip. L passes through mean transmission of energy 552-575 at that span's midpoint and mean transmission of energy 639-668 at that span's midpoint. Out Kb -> 4.8 keV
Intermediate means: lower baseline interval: 20.4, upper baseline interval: 23.9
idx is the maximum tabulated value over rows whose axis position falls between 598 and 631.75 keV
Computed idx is 24.6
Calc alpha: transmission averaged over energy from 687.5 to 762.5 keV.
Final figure 23.7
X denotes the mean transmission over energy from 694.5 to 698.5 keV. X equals 16.2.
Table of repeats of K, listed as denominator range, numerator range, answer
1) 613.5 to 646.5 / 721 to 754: 1.33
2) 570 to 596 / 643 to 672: 1.30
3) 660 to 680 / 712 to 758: 1.27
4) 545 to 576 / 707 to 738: 1.07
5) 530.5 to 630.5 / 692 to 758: 1.13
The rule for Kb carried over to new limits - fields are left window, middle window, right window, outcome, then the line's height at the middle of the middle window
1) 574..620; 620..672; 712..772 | 0.7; 22.6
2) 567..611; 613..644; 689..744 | -2.5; 19.6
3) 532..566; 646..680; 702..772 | 3.1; 25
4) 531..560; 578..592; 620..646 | 2.7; 22.2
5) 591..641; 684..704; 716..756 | 6.9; 25.2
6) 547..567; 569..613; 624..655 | 5.4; 21.8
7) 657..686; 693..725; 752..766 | 9.8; 25.6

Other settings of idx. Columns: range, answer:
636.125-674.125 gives 26.62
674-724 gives 23.33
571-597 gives 19.82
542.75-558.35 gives 24.99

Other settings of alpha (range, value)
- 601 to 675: 22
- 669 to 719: 17.4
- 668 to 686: 18.5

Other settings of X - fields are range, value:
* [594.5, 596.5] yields 19.8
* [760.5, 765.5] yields 33.5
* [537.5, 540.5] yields 24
